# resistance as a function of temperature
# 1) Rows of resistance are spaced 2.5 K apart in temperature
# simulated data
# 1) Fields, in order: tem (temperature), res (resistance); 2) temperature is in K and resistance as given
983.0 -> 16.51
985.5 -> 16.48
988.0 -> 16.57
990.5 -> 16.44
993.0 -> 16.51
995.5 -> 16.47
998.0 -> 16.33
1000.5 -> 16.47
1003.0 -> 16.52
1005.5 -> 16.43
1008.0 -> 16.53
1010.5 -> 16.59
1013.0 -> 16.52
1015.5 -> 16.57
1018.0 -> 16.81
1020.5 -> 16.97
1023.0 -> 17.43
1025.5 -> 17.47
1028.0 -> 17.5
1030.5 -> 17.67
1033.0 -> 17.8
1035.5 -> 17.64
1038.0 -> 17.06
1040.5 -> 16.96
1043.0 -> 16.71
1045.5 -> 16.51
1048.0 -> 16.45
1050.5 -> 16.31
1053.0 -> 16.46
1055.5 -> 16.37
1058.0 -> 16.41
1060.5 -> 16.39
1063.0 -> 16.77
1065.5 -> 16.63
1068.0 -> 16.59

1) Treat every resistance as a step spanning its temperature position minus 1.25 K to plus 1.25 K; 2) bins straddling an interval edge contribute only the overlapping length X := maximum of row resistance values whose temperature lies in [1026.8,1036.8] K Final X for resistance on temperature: 17.8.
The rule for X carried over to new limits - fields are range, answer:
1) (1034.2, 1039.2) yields 17.64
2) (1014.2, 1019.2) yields 16.81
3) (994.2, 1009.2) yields 16.53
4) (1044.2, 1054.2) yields 16.51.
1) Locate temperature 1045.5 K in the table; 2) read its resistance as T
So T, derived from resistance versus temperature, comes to 16.51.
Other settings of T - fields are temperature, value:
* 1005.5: 16.43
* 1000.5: 16.47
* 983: 16.51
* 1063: 16.77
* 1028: 17.5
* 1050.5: 16.31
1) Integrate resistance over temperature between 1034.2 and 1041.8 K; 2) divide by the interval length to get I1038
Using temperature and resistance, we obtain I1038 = 17.2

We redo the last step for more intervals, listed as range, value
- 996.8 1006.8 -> 16.4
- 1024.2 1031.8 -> 17.5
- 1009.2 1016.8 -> 16.6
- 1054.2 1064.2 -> 16.5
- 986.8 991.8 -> 16.5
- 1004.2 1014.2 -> 16.5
